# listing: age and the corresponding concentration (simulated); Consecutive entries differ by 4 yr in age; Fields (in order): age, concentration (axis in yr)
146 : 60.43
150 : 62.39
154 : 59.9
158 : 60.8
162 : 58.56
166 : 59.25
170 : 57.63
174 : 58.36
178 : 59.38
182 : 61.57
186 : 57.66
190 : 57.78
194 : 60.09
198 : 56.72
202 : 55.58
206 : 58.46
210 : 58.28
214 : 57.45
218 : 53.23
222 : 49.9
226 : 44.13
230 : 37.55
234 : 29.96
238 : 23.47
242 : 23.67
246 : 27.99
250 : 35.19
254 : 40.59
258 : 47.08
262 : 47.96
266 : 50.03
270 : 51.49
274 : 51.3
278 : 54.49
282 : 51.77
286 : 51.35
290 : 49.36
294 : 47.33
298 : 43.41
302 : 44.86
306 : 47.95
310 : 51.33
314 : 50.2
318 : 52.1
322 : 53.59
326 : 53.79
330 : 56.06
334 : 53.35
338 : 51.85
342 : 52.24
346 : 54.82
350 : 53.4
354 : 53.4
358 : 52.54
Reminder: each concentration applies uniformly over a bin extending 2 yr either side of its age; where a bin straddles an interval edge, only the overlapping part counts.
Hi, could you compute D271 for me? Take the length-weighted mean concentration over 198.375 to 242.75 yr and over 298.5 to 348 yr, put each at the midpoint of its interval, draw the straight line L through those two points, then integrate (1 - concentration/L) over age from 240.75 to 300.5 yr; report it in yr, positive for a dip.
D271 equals 4.4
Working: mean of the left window 45.7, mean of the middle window 45.1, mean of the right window 51.6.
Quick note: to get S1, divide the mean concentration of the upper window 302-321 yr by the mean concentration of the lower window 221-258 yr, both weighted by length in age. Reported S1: 1.4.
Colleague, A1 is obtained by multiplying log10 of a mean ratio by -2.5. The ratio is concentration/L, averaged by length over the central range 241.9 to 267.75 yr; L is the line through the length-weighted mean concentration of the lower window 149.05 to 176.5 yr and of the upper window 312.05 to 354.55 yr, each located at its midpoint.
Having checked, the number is 0.37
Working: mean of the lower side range 59.4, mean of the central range 39.9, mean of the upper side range 53.2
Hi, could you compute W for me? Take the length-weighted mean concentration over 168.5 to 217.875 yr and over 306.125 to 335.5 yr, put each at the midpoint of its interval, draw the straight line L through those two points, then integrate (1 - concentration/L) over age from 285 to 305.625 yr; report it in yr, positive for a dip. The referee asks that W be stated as 2.5 yr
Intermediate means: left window 58.1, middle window 47.1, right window 52.6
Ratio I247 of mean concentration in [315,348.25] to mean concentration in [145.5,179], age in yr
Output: 0.9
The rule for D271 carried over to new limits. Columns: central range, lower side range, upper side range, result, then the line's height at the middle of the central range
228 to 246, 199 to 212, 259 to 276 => 8.4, 53.6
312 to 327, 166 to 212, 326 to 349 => 0.5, 54.2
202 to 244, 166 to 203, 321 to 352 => 9.6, 57.2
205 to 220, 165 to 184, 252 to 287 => -0.4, 55.3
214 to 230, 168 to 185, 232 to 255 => -3.8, 39.1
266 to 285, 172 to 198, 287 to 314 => -0.7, 50.2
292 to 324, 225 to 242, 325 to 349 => -0.8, 47.6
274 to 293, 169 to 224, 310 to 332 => 1.0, 54.3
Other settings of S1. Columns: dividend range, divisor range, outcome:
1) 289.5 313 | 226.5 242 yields 1.54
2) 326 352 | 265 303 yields 1.08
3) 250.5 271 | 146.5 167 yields 0.77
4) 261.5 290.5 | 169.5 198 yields 0.87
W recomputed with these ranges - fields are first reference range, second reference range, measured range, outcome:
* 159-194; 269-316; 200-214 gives -0.3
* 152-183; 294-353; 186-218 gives 0.1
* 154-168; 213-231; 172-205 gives -2.3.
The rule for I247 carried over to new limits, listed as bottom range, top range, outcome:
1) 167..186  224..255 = 0.55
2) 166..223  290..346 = 0.88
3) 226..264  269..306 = 1.40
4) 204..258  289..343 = 1.21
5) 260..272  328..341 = 1.08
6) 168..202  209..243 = 0.72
